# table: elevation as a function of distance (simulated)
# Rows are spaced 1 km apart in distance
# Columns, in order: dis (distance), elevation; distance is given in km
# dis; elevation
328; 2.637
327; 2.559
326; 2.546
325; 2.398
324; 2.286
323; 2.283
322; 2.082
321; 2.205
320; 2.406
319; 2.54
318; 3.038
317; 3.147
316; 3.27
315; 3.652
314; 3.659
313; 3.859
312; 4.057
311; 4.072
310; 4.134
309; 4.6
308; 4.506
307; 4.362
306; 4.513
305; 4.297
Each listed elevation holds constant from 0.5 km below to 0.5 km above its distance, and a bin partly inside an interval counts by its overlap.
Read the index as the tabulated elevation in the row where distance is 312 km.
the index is 4.057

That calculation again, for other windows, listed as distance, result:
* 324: 2.286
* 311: 4.072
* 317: 3.147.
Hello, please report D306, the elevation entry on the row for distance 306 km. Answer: 4.513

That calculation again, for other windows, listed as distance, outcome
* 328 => 2.637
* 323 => 2.283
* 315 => 3.652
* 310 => 4.134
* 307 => 4.362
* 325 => 2.398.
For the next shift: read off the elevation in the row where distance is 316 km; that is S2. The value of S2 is 3.27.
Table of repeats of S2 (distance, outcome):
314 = 3.659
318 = 3.038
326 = 2.546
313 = 3.859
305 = 4.297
